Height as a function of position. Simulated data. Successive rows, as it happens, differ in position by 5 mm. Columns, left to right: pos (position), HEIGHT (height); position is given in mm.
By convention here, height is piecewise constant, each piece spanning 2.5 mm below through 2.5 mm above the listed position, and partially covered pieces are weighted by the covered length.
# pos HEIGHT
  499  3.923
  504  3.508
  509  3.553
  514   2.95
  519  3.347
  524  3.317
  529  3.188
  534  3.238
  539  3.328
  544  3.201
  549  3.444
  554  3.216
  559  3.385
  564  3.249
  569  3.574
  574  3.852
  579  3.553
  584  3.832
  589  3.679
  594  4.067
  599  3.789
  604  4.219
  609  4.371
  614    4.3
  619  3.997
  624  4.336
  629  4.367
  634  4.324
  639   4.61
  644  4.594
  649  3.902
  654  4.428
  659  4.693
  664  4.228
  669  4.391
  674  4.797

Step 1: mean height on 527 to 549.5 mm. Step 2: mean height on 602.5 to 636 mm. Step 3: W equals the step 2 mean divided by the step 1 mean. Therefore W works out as 1.3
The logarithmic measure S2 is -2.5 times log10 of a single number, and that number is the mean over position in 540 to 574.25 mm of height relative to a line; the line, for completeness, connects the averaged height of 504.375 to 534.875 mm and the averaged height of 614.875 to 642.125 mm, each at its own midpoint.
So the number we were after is 0.08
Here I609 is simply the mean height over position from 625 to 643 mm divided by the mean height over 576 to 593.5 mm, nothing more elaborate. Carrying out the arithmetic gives 1.19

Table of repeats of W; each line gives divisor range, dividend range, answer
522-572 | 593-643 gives 1.28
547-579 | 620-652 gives 1.25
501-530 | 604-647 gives 1.31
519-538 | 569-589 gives 1.14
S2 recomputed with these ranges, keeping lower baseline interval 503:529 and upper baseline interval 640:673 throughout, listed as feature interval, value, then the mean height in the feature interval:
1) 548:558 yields 0.09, 3.32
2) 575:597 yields 0.02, 3.79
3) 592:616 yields -0.04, 4.15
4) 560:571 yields 0.09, 3.4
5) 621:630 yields -0.04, 4.33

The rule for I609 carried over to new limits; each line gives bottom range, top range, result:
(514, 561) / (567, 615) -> 1.19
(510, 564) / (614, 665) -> 1.33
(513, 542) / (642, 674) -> 1.36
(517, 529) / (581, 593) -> 1.15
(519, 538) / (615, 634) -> 1.30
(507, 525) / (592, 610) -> 1.25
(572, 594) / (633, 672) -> 1.17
